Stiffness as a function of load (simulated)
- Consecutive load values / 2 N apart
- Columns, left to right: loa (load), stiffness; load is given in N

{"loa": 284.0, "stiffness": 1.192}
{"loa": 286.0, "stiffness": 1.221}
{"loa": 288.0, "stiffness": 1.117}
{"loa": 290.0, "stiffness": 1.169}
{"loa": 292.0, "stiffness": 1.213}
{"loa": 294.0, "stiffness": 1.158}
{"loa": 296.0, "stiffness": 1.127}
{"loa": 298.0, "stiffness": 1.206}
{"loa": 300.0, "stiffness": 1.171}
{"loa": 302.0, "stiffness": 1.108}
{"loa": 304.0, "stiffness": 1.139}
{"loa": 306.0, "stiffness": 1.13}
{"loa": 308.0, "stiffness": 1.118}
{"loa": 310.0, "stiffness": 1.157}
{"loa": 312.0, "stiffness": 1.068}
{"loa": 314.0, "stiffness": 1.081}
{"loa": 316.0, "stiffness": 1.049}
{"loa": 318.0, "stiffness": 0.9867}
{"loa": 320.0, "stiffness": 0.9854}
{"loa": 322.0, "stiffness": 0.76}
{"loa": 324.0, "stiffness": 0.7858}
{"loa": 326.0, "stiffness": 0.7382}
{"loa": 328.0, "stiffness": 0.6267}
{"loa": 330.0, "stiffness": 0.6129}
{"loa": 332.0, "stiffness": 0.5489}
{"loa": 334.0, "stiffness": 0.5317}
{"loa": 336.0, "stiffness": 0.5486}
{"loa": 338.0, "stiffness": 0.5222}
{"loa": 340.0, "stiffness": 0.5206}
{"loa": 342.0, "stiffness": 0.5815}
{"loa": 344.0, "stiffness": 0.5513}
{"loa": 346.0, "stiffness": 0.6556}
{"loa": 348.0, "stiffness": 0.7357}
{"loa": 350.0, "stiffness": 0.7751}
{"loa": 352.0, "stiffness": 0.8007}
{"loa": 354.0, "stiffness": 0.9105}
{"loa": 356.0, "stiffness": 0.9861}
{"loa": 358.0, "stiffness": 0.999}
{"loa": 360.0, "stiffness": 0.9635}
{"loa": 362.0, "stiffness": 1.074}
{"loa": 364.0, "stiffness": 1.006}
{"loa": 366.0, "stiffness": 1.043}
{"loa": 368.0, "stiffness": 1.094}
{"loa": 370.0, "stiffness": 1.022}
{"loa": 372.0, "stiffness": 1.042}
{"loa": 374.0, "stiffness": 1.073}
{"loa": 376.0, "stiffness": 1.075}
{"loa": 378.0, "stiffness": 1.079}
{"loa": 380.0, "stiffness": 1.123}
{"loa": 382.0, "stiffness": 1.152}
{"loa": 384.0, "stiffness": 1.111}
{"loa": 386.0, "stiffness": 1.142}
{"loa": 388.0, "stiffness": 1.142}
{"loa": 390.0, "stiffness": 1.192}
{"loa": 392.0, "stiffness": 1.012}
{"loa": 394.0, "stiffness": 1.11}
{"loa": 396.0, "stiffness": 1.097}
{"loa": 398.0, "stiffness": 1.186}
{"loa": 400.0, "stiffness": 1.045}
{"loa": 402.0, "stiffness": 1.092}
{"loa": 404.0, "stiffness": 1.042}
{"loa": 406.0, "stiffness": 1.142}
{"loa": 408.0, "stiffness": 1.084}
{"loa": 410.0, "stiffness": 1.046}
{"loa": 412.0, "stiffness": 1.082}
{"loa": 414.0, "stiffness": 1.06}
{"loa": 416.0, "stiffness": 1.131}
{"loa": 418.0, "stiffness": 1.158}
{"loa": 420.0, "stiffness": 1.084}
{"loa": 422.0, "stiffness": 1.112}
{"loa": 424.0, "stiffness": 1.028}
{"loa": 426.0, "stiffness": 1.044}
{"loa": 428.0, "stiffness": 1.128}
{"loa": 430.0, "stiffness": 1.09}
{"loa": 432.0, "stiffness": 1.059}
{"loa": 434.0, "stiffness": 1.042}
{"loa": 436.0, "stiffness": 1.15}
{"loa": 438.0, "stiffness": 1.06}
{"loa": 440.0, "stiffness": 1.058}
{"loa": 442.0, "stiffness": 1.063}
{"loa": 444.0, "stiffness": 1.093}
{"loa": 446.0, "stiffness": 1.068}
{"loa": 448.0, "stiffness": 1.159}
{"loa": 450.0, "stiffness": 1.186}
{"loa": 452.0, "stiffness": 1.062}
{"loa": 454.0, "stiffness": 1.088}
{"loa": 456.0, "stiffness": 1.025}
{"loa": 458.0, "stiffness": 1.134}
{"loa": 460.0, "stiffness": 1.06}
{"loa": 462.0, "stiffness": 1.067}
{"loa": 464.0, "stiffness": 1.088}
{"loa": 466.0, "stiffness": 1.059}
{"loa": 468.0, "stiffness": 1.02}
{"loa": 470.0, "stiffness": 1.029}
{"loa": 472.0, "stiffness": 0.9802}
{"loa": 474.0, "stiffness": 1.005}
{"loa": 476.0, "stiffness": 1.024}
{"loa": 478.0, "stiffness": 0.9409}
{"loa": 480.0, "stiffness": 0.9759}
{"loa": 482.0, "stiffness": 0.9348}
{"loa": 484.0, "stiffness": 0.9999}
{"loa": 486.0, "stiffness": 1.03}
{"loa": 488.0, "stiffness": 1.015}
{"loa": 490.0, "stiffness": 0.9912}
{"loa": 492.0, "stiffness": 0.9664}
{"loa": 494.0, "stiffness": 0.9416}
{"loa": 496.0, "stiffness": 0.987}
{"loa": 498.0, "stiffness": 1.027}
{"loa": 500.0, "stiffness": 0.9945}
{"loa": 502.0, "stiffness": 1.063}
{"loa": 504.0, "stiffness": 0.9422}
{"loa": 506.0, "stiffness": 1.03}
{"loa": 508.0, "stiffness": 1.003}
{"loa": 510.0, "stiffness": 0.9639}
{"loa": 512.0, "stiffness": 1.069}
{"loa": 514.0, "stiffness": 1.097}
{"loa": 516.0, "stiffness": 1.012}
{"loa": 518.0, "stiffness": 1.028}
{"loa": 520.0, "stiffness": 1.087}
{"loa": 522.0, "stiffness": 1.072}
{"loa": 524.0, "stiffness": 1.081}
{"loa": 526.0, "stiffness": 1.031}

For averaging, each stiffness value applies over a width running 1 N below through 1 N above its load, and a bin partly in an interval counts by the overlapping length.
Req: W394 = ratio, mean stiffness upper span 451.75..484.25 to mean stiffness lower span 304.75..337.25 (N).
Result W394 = 1.2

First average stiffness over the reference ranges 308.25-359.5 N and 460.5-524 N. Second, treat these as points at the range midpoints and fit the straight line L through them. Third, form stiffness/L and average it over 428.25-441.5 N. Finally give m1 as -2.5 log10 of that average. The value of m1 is -0.16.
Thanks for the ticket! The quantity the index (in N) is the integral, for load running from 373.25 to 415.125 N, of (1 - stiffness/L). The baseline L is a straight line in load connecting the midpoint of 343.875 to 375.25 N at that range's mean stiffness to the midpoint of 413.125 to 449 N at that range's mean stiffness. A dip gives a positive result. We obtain -3.86 N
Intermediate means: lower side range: 0.932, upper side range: 1.09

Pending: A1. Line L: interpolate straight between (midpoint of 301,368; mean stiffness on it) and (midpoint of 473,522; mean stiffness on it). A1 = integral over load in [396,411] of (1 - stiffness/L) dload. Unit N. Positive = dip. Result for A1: -2.8 N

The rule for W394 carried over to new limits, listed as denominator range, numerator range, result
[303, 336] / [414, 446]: 1.23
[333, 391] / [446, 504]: 1.13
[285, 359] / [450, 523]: 1.14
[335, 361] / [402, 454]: 1.48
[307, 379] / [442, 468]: 1.26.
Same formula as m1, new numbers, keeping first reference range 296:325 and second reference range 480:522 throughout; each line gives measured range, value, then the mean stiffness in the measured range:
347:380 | 0.06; 0.984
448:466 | -0.07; 1.09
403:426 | -0.06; 1.09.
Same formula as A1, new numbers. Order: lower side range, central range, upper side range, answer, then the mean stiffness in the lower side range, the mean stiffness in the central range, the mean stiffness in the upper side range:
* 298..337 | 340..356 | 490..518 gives 3.6 N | 0.91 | 0.72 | 1.01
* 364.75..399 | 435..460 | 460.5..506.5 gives -1.3 N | 1.1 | 1.09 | 1.01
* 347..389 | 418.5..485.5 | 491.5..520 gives -2.9 N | 1.02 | 1.06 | 1.01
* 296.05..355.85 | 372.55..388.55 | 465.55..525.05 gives -3.7 N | 0.848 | 1.11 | 1.01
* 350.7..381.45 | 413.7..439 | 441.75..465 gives -0.5 N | 1.02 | 1.09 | 1.09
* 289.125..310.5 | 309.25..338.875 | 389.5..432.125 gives 8.9 N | 1.15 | 0.798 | 1.09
